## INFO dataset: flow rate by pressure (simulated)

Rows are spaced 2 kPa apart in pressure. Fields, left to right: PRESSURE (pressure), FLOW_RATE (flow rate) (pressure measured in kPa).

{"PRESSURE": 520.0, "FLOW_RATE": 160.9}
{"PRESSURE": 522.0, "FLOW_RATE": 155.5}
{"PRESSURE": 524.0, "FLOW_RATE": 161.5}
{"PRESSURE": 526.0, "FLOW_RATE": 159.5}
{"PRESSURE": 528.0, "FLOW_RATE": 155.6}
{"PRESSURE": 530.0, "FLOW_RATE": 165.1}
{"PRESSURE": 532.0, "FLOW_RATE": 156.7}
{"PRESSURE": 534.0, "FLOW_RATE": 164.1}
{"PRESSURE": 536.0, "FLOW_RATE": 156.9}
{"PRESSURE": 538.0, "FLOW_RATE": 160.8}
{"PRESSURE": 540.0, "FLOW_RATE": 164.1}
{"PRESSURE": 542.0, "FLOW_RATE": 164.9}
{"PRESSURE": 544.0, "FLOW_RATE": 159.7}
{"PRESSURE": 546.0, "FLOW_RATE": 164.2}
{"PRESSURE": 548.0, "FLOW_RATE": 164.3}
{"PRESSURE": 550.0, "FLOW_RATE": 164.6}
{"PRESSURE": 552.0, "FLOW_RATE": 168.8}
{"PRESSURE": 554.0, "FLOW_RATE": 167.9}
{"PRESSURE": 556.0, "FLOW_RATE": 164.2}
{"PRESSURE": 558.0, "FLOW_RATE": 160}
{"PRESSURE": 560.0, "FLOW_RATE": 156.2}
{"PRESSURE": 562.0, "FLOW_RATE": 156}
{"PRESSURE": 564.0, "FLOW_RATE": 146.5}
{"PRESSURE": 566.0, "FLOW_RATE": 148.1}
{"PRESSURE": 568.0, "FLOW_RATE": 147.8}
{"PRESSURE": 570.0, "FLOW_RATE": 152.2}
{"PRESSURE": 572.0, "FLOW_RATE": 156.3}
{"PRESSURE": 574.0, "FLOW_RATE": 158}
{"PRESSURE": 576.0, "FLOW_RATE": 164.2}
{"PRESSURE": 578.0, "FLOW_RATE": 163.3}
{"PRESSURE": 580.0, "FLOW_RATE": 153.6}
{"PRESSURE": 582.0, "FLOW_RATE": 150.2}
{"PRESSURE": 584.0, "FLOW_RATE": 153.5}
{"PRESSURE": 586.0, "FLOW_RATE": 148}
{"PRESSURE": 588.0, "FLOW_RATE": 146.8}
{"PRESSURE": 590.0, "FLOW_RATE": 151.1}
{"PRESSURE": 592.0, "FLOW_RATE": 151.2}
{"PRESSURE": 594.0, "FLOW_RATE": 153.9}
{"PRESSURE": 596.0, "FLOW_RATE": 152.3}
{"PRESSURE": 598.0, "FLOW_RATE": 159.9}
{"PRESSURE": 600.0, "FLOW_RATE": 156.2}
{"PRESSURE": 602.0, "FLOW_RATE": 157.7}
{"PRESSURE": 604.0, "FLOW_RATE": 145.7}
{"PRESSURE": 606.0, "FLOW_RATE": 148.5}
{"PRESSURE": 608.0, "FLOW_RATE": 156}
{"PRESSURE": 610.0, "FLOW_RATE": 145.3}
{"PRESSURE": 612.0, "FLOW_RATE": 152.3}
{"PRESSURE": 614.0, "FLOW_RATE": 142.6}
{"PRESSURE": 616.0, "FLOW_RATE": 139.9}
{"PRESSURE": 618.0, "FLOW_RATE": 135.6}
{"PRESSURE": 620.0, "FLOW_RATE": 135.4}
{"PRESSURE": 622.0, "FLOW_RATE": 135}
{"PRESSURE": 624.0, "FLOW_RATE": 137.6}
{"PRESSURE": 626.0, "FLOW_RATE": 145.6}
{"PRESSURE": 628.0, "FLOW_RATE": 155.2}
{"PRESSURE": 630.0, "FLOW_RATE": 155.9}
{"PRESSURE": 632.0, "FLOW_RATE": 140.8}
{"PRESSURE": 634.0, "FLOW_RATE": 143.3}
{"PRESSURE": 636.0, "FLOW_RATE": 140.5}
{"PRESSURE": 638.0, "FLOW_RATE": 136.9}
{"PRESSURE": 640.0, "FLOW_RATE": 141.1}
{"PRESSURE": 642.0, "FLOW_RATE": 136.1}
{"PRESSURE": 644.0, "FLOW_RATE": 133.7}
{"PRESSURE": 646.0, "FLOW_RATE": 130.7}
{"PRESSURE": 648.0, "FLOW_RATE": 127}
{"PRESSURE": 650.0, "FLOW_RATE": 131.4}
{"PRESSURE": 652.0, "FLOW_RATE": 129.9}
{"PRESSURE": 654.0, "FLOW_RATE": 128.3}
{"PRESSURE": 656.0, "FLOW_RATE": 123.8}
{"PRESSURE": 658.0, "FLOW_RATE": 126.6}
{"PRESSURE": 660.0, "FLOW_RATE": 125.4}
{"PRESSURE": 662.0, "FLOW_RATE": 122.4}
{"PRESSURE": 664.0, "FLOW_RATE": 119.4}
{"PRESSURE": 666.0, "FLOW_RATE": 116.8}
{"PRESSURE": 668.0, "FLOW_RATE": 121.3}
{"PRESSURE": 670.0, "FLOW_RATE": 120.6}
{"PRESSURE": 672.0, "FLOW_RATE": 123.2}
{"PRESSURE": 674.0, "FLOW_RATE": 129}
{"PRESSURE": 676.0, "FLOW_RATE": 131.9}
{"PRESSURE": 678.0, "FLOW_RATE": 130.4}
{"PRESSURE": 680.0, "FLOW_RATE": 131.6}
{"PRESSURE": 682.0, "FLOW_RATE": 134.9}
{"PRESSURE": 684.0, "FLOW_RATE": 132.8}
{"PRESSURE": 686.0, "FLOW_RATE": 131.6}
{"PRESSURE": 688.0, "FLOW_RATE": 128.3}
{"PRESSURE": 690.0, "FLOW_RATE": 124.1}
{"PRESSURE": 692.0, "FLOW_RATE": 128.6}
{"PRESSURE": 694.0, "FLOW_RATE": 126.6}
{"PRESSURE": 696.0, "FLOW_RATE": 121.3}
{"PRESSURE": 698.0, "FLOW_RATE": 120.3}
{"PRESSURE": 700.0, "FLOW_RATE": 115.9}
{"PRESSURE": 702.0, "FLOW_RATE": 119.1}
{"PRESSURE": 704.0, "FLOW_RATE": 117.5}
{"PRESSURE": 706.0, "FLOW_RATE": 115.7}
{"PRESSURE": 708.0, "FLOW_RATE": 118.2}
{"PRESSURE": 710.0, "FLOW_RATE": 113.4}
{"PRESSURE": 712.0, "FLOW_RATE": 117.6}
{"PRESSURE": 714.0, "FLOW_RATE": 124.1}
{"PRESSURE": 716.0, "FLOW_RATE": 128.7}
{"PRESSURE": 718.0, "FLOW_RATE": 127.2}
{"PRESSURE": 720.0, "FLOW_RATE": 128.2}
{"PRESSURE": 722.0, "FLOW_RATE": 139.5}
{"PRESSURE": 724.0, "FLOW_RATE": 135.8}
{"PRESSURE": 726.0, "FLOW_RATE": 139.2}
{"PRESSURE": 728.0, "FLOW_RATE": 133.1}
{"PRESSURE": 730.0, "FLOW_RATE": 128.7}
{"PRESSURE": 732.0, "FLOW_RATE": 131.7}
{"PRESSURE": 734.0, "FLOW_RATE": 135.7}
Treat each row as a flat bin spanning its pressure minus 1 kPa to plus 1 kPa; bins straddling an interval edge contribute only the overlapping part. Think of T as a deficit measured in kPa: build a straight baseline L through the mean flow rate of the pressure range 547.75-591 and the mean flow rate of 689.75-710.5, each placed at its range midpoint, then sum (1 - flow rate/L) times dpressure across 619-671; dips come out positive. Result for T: 0.9 kPa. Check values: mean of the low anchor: 156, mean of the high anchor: 120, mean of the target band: 133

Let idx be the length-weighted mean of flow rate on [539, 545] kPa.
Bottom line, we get 163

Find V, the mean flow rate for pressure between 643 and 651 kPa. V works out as 131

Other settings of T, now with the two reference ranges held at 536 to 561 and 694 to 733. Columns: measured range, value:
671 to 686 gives 0.28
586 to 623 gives 0.52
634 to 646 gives 0.38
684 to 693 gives 0.15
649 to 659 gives 0.78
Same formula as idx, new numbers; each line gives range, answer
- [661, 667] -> 120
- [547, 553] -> 166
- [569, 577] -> 158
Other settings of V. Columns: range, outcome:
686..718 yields 122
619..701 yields 131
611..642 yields 142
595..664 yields 140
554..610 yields 154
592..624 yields 148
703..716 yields 119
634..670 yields 129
